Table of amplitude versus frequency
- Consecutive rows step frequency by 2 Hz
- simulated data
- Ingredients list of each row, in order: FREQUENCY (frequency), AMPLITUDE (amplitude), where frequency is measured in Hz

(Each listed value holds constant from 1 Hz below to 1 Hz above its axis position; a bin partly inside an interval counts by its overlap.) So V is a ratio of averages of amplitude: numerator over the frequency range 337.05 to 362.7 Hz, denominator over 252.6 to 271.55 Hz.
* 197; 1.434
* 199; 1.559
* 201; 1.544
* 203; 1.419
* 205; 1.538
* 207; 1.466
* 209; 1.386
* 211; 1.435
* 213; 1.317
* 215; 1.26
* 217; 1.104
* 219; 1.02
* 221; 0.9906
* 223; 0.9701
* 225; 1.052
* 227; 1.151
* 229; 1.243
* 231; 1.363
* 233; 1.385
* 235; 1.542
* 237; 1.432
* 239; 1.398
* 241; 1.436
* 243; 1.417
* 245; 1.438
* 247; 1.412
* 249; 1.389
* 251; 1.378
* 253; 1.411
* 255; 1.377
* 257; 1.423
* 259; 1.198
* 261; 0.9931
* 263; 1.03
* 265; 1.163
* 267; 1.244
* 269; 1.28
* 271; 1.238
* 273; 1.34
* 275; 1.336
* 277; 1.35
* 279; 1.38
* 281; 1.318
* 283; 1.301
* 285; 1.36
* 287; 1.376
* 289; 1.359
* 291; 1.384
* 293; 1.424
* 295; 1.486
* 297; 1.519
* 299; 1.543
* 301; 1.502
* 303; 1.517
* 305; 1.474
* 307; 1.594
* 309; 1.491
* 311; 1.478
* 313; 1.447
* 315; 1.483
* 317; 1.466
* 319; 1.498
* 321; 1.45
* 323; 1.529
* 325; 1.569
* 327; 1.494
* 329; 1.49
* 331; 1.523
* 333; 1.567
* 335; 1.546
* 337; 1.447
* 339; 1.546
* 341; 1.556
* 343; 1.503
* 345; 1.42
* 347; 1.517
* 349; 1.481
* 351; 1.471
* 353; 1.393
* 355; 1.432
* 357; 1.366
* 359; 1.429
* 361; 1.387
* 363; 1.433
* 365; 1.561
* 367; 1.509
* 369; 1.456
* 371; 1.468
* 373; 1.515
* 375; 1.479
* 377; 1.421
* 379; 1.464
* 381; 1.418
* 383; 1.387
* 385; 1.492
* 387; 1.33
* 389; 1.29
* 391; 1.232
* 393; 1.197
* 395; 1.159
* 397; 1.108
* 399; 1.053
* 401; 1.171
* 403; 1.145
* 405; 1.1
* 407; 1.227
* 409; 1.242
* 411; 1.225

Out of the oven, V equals 1.18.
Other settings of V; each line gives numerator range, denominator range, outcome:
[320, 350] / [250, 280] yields 1.18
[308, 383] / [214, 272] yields 1.17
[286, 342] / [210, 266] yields 1.17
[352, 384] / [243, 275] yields 1.12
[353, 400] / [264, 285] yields 1.06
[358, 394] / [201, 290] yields 1.08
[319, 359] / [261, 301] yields 1.12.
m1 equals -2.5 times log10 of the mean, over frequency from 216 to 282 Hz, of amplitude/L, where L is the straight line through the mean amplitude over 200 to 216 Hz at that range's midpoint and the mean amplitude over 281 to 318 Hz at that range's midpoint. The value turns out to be 0.13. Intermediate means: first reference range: 1.42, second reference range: 1.45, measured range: 1.28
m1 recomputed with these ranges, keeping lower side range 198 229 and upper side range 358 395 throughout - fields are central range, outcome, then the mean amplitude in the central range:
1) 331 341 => -0.11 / 1.53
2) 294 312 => -0.12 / 1.51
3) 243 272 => 0.02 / 1.29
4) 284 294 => -0.03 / 1.38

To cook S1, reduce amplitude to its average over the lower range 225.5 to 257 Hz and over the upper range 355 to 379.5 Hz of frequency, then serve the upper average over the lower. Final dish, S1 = 1.05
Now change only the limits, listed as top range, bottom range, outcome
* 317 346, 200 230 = 1.20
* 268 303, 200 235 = 1.08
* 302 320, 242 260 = 1.08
